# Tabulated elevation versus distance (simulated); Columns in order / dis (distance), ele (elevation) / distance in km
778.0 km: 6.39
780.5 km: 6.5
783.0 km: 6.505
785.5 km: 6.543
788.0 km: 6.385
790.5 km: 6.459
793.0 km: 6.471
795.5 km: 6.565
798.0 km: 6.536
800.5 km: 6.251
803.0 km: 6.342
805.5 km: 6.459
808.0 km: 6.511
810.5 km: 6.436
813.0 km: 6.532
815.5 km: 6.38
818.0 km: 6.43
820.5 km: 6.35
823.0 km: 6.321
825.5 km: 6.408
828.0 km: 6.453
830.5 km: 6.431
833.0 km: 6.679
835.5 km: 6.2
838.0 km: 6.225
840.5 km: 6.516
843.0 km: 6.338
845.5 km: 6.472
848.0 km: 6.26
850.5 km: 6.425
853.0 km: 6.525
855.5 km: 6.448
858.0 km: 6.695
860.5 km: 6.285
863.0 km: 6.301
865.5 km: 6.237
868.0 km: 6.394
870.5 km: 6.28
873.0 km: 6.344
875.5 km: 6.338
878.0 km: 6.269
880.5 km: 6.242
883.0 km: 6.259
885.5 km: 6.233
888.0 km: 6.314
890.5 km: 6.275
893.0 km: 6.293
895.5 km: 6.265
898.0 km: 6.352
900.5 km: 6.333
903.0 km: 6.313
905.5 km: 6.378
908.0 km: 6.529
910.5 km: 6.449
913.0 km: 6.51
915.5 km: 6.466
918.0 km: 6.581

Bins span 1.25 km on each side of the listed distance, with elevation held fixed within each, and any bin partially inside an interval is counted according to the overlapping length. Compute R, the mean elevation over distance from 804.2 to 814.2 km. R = 6.48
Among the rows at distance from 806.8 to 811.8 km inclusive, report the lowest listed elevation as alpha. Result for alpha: 6.436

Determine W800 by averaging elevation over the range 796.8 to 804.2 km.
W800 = 6.38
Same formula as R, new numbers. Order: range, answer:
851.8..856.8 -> 6.49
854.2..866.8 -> 6.39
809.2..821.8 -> 6.43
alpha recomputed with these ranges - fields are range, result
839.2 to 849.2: 6.26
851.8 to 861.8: 6.285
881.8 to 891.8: 6.233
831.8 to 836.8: 6.2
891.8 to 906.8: 6.265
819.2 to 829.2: 6.321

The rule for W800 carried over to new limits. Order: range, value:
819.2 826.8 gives 6.36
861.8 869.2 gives 6.31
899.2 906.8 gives 6.34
